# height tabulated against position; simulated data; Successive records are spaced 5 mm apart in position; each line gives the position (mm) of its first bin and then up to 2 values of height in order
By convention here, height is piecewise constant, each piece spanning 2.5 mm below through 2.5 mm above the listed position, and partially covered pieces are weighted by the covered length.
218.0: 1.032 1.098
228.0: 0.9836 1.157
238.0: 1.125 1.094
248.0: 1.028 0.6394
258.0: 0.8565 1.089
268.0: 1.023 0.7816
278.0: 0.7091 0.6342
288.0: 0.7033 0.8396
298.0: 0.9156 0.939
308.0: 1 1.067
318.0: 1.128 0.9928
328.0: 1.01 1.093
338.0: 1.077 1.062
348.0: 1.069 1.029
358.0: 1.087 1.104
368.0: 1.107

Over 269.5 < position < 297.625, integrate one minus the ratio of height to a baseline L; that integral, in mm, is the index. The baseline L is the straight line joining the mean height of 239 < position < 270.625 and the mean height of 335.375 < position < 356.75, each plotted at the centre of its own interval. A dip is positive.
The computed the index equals 6.68 mm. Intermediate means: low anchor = 0.962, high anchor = 1.06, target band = 0.758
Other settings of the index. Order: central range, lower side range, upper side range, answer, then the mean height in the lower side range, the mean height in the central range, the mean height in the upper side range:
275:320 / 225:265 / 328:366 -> 6.9 mm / 0.997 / 0.878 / 1.07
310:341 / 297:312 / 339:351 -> -1.3 mm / 0.967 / 1.06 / 1.07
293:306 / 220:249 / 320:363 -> 1.9 mm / 1.08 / 0.913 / 1.06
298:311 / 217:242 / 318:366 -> 1.3 mm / 1.08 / 0.963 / 1.06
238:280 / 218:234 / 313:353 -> 5.7 mm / 1.06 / 0.918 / 1.06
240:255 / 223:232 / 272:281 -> -0.2 mm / 1.04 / 0.937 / 0.733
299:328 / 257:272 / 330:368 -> 0.5 mm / 0.982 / 1.02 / 1.08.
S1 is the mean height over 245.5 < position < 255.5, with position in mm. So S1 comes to 0.834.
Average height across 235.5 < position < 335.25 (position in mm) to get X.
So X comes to 0.933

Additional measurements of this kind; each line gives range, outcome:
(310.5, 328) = 1.06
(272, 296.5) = 0.738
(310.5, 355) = 1.06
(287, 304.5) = 0.857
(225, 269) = 1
